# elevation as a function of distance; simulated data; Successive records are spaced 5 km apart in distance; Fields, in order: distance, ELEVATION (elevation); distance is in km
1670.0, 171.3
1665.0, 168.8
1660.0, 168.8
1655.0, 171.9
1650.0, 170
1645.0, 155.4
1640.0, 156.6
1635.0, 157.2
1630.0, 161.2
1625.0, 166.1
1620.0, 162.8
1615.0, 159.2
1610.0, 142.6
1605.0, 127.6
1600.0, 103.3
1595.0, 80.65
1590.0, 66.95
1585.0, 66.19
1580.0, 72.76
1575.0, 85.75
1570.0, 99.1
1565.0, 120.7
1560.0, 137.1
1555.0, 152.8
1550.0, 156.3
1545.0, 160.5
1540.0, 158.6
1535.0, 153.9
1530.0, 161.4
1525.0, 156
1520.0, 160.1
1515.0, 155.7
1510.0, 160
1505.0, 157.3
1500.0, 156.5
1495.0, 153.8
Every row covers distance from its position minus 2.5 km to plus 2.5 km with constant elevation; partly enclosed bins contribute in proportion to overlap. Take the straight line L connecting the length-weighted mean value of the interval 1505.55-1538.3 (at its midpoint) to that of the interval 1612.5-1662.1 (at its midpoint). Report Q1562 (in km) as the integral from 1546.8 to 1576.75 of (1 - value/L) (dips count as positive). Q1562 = 6.1 km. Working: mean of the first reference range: 158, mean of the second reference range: 163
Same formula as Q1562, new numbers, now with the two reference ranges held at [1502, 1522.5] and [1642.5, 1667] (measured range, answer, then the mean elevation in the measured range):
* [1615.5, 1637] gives 0.46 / 162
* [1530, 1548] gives 0.19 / 158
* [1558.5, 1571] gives 3.21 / 120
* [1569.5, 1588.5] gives 9.83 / 78.3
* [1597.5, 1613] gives 3.62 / 126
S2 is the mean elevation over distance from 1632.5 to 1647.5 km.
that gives 156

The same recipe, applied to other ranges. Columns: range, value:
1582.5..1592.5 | 66.6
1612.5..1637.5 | 161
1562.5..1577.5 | 102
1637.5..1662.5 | 165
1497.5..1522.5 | 158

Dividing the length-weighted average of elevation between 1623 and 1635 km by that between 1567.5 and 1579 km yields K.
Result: 1.81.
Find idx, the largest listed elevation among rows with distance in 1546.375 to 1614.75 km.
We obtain 156.3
